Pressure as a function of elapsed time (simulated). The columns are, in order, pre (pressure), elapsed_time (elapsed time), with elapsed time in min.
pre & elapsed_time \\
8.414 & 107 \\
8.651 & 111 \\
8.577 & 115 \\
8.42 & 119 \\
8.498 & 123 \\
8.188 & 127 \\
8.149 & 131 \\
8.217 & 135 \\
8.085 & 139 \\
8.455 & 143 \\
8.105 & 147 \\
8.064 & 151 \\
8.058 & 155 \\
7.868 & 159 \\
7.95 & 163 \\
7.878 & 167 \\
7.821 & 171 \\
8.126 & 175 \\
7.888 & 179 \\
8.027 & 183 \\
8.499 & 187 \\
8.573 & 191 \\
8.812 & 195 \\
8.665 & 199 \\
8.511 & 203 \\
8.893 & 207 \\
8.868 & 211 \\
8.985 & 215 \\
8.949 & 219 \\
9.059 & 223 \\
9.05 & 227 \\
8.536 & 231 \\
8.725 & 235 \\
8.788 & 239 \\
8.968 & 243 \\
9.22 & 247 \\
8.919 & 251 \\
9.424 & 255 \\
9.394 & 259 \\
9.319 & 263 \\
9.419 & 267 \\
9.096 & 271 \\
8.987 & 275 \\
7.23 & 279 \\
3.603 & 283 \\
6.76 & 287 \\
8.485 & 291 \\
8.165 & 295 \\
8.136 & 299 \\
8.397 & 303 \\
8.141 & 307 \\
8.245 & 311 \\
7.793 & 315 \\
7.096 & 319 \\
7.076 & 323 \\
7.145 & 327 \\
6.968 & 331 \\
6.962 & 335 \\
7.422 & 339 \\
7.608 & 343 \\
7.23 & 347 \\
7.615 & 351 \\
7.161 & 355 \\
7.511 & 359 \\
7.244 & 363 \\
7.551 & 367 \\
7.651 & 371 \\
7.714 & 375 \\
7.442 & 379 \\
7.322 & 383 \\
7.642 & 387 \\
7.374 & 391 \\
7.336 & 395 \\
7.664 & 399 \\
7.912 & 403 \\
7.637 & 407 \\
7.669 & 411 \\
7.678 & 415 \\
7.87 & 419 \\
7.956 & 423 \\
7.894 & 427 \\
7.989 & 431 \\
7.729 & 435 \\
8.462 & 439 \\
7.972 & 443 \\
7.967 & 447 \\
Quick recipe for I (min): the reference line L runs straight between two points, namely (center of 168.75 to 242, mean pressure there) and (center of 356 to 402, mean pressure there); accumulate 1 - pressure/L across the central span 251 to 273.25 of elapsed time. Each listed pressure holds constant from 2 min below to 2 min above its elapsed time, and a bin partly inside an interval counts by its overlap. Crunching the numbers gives -2.83 min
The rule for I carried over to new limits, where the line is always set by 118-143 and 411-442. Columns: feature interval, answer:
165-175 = 0.4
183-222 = -2.6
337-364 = 2.0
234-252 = -1.8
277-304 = 2.9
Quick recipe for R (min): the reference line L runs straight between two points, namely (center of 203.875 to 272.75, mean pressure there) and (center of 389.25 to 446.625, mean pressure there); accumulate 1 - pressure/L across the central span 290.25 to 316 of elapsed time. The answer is 1.17 min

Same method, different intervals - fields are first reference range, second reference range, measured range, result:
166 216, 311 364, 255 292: -1.3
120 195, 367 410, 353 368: 0.6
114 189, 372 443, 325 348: 1.8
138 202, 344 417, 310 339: 1.5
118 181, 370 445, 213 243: -3.3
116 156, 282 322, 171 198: -0.9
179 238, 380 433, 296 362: 4.5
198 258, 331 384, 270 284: 1.7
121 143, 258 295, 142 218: -1.5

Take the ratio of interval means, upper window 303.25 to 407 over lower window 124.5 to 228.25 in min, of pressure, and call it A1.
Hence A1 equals 0.90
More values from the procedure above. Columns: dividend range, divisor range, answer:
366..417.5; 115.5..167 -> 0.93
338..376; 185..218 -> 0.85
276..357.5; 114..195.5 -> 0.90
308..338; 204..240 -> 0.83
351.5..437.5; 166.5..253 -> 0.88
